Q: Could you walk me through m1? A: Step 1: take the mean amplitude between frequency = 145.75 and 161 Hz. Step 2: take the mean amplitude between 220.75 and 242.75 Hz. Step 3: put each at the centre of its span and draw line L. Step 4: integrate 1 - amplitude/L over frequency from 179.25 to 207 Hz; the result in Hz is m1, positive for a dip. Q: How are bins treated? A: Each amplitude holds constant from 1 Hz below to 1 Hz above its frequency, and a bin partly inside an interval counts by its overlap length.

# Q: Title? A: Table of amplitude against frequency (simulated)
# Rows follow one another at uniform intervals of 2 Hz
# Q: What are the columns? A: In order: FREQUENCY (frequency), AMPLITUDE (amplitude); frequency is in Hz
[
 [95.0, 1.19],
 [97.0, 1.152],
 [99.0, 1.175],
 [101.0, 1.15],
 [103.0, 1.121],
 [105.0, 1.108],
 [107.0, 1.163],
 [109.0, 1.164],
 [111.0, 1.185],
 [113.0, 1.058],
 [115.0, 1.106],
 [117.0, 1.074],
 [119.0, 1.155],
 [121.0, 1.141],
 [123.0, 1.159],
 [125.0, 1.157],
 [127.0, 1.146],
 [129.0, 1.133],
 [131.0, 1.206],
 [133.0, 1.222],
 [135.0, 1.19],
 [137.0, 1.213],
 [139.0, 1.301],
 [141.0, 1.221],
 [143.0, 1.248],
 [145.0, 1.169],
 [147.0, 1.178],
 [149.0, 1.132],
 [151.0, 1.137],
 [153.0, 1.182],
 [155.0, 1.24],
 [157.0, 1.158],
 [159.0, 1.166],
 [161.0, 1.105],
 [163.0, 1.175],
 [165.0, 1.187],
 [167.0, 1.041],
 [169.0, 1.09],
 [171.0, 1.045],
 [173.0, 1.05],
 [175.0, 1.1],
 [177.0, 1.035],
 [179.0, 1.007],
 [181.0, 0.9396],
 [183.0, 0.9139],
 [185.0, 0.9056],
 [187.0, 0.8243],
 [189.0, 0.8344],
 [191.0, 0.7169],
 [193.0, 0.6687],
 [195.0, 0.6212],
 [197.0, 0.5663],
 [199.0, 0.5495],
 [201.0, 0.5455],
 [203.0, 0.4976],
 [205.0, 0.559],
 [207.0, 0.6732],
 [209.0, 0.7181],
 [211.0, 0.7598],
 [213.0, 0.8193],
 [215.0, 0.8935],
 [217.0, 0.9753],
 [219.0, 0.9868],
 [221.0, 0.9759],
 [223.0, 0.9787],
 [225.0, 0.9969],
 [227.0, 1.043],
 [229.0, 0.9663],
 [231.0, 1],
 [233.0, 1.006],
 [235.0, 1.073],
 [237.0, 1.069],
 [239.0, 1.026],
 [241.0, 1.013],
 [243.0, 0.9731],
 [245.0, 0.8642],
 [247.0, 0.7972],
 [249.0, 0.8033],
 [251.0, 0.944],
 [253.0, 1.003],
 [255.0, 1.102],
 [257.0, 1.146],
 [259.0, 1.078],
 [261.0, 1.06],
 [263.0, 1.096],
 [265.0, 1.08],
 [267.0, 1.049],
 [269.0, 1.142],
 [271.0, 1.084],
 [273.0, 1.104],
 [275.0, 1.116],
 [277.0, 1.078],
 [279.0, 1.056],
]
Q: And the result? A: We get 9.7 Hz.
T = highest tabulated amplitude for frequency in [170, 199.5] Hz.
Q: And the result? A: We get 1.1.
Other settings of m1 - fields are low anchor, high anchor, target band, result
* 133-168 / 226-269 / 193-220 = 9.4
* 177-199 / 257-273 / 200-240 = 2.1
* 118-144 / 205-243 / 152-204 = 6.8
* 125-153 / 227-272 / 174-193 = 3.6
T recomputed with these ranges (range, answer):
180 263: 1.146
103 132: 1.206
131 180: 1.301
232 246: 1.073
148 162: 1.24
